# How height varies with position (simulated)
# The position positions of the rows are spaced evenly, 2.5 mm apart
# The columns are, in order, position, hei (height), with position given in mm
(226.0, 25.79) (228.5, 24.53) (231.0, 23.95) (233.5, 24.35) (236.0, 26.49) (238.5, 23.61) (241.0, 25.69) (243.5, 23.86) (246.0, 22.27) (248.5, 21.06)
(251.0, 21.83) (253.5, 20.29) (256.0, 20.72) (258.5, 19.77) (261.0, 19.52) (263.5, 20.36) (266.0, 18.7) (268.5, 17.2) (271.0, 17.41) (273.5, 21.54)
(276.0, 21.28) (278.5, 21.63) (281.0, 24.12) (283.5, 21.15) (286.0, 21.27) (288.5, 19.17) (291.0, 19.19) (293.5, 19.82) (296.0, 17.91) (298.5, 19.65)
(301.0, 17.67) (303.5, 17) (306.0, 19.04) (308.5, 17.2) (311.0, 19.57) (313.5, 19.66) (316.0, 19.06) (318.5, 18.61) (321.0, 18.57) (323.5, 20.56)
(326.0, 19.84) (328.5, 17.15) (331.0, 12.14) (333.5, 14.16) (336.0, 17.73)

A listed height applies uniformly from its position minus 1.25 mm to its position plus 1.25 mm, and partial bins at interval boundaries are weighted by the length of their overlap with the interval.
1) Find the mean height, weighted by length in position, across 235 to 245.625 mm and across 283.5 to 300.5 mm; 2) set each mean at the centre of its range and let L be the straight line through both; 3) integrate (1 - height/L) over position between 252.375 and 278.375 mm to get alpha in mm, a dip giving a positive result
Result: 2.8 mm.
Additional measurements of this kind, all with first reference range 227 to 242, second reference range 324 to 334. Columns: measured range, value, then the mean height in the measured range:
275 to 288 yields -0.8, 21.7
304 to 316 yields -0.5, 18.8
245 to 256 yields 1.0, 21.3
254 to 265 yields 1.2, 20.1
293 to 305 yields 0.4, 18.3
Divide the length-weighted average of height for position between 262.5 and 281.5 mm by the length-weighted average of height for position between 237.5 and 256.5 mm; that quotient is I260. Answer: 0.90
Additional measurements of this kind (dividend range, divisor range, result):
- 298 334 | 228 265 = 0.80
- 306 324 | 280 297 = 0.93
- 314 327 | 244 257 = 0.90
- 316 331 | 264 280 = 0.93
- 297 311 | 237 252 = 0.79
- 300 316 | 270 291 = 0.88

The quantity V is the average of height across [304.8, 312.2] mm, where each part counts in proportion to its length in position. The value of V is 18.6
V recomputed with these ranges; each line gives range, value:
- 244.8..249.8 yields 21.7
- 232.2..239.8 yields 24.8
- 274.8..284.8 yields 22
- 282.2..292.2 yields 20.2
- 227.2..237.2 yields 24.8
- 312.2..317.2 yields 19.4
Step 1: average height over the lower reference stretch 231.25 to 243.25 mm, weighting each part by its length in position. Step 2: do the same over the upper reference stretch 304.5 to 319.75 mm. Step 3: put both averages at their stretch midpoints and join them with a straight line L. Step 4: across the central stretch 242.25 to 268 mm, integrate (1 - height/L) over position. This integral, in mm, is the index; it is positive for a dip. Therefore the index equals 2.97 mm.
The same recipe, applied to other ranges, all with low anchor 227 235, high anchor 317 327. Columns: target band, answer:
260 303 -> 3.6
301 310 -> 1.1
